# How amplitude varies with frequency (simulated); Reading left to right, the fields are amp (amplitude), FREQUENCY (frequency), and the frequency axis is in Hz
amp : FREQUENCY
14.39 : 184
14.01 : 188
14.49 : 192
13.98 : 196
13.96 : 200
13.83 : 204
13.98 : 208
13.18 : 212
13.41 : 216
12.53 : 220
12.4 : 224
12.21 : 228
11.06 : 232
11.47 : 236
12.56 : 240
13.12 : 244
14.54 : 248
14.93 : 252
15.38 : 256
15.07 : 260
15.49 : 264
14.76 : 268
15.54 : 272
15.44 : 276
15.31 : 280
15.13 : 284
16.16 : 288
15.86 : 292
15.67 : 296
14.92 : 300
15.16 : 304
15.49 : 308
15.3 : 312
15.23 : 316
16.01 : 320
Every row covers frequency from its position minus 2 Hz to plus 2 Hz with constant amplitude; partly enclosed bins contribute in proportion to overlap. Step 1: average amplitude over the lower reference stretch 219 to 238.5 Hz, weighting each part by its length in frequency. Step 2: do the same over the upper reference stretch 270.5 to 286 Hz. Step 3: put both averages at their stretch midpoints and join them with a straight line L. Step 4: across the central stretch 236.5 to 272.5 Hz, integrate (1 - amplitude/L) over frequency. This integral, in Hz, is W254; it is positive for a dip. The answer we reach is -1.9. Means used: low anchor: 11.9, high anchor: 15.3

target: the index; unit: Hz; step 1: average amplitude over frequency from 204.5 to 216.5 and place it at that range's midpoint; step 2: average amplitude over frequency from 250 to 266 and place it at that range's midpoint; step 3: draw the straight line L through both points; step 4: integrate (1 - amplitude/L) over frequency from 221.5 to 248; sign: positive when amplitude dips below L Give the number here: 3.9 Hz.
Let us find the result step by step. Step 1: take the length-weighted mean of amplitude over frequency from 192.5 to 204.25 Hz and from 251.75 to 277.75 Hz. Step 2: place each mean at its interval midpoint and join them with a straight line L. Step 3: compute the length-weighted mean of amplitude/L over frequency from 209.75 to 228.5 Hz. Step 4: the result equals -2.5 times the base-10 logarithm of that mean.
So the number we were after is 0.13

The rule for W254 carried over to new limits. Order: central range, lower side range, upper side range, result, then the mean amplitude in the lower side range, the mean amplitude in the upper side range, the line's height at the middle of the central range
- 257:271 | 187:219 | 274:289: -0.1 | 13.8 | 15.5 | 15.1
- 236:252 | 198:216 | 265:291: 1.4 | 13.7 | 15.4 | 14.6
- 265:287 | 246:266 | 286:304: 0.1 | 15.1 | 15.6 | 15.3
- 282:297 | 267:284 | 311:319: -0.4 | 15.3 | 15.4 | 15.3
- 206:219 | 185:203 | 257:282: 0.9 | 14.1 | 15.3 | 14.4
